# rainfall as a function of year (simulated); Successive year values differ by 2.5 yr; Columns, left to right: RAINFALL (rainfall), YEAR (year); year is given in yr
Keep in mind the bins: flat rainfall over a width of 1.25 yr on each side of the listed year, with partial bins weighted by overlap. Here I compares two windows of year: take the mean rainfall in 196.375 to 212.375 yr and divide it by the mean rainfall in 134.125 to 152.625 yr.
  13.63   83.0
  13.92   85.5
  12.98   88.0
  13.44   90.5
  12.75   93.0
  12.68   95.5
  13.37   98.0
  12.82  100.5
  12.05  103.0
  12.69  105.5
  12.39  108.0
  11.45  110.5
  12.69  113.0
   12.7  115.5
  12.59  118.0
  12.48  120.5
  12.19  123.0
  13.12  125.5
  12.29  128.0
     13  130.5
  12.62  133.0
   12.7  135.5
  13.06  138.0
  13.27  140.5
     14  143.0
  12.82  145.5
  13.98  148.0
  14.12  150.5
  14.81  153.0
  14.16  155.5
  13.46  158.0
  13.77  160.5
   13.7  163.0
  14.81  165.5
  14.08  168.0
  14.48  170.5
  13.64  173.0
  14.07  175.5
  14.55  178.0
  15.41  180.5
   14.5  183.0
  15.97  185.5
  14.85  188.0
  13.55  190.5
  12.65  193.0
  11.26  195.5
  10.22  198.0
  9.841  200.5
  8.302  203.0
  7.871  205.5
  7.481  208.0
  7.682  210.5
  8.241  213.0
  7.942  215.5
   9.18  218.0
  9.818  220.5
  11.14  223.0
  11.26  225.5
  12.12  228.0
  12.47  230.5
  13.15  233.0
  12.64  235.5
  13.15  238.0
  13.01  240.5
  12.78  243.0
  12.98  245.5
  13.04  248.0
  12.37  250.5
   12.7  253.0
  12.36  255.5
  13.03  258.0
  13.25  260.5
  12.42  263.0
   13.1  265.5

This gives 0.64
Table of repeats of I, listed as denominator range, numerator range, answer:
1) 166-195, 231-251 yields 0.90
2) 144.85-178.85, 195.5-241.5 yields 0.73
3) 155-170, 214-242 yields 0.82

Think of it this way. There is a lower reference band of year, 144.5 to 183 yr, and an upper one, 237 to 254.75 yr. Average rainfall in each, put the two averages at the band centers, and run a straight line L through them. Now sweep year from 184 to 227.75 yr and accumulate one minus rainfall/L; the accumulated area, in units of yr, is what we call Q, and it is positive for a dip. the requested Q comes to 9.8 yr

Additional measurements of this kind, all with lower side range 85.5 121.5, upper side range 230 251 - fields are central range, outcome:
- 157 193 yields -4.2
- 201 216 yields 5.6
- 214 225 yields 2.8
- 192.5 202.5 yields 1.7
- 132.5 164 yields -2.1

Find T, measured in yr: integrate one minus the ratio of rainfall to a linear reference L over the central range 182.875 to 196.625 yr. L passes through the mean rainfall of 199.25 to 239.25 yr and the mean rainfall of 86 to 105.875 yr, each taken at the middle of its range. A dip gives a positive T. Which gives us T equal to -3.75 yr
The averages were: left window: 12.9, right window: 10.1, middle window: 13.8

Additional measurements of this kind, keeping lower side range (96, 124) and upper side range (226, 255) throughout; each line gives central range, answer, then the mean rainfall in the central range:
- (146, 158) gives -1.5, 14.1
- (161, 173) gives -1.5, 14.2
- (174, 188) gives -2.5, 14.9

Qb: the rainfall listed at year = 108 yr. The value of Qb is 12.39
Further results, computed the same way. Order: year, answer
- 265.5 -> 13.1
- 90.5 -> 13.44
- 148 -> 13.98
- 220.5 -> 9.818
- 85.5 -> 13.92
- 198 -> 10.22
